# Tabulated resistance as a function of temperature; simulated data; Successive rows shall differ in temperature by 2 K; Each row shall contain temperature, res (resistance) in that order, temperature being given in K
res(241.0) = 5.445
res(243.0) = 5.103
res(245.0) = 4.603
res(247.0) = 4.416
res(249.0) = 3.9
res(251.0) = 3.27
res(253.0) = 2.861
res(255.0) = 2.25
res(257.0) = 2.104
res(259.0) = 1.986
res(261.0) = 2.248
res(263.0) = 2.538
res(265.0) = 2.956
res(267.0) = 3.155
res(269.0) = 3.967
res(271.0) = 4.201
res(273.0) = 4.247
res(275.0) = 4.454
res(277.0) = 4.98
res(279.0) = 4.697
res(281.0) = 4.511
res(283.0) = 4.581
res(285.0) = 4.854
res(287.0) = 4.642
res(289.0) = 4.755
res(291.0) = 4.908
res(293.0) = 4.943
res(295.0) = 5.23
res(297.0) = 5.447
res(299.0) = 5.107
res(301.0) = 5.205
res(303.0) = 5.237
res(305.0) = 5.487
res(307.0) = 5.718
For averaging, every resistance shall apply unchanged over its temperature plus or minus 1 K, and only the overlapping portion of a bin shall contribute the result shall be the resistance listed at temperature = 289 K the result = 4.755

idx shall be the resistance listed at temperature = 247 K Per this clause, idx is 4.416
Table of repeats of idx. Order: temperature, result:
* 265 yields 2.956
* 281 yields 4.511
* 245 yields 4.603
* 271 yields 4.201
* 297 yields 5.447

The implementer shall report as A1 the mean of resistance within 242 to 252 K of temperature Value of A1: 4.26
